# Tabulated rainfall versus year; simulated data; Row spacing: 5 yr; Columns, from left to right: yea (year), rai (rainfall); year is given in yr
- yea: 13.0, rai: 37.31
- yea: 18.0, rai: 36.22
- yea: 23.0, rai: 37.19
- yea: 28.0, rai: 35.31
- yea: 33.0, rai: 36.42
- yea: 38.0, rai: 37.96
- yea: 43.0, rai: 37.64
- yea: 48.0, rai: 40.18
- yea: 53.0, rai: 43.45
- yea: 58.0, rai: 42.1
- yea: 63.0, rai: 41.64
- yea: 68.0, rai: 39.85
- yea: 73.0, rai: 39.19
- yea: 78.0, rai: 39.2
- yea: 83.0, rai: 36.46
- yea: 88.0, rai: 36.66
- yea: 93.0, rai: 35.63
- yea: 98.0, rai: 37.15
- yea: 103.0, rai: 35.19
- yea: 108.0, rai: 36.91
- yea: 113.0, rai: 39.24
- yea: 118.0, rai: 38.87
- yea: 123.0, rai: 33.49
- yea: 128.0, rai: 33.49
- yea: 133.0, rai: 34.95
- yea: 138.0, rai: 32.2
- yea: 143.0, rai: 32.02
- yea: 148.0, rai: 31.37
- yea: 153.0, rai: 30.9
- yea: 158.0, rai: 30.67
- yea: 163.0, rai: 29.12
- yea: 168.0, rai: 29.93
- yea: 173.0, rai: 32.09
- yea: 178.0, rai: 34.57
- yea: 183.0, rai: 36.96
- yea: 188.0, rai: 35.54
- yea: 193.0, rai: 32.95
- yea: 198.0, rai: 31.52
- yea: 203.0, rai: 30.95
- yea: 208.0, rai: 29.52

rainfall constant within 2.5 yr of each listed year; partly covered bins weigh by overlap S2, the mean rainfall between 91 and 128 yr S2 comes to 36.4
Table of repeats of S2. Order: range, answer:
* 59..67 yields 41.4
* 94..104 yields 36.2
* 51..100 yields 39.1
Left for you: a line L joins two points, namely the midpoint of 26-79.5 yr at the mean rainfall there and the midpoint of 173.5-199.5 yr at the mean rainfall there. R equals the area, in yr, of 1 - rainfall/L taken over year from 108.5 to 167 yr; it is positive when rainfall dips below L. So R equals 4.58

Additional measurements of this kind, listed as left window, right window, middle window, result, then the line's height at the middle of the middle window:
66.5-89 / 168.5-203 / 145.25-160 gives 1.7 yr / 35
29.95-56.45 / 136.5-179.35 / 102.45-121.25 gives -1.7 yr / 34.5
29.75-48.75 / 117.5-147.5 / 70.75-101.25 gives -1.4 yr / 35.7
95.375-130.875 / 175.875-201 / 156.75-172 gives 2.1 yr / 34.9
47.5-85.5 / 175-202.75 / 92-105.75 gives 0.9 yr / 38.6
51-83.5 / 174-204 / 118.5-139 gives 1.6 yr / 37.1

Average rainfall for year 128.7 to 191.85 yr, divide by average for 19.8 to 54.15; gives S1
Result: 0.86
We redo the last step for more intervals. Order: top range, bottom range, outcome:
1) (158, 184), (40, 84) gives 0.80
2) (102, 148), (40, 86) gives 0.88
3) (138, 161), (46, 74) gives 0.76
